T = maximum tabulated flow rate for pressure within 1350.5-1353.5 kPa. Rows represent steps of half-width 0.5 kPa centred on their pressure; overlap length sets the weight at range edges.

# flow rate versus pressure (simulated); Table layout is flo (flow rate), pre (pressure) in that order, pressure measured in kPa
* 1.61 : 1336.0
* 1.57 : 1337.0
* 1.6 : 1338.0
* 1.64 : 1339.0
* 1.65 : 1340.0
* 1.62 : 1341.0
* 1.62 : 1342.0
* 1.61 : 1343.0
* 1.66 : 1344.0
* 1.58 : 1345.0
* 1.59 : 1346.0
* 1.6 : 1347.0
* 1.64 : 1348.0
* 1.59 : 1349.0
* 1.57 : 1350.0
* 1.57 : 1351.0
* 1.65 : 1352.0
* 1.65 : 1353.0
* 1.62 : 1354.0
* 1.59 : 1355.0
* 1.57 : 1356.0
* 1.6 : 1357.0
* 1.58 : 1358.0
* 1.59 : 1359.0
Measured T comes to 1.65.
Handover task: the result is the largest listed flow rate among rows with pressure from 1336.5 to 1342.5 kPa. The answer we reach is 1.65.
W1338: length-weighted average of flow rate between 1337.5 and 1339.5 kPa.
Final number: 1.62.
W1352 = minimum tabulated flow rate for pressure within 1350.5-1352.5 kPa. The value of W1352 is 1.57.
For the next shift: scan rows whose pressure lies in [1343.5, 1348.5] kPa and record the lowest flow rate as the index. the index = 1.58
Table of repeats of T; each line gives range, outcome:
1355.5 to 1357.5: 1.6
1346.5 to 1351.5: 1.64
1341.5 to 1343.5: 1.62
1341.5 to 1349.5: 1.66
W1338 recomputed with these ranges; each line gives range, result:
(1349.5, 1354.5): 1.61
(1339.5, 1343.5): 1.62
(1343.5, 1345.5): 1.62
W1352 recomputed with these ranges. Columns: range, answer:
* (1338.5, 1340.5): 1.64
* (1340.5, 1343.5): 1.61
